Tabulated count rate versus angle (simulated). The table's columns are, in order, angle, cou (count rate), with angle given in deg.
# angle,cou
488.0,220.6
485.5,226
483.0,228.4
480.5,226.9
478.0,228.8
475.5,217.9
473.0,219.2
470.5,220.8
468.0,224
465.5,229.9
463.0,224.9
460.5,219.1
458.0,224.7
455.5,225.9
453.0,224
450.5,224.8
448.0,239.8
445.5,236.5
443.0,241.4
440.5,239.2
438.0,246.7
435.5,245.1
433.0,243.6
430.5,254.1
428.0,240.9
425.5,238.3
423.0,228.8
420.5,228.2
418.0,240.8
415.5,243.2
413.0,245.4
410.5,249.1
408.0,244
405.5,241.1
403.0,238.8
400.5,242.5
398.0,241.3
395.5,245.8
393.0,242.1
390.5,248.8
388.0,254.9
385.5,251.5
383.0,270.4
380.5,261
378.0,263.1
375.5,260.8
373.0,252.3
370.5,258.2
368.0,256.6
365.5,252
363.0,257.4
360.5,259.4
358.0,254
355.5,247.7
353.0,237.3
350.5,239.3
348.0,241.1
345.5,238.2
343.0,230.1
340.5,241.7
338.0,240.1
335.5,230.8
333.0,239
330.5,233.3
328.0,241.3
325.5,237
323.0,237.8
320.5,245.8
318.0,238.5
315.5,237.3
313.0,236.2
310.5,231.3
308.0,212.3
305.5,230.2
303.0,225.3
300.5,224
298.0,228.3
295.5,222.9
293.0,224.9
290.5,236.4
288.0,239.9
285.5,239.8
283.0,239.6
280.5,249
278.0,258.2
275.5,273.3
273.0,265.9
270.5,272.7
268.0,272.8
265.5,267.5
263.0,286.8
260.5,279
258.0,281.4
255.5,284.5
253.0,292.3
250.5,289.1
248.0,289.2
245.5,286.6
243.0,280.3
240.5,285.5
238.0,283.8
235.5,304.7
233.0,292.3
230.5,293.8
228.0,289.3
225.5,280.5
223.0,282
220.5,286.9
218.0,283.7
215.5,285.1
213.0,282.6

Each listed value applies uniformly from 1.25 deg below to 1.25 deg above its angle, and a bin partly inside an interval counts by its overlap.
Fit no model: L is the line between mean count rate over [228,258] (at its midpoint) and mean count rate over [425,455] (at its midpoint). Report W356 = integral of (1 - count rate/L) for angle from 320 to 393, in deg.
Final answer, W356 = 3.5 deg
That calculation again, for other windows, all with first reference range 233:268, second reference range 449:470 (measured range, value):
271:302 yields 3.7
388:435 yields -0.8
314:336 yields 2.1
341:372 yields 0.8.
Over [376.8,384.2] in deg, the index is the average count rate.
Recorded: 265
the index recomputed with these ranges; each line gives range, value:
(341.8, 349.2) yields 236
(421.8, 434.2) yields 241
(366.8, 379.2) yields 258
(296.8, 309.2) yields 224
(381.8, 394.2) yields 254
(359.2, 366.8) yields 256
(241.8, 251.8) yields 286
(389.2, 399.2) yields 245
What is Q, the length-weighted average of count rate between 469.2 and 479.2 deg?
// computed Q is 222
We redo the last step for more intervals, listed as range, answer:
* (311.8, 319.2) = 237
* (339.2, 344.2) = 236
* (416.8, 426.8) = 234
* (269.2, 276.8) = 271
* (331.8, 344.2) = 236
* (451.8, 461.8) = 223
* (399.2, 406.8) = 241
